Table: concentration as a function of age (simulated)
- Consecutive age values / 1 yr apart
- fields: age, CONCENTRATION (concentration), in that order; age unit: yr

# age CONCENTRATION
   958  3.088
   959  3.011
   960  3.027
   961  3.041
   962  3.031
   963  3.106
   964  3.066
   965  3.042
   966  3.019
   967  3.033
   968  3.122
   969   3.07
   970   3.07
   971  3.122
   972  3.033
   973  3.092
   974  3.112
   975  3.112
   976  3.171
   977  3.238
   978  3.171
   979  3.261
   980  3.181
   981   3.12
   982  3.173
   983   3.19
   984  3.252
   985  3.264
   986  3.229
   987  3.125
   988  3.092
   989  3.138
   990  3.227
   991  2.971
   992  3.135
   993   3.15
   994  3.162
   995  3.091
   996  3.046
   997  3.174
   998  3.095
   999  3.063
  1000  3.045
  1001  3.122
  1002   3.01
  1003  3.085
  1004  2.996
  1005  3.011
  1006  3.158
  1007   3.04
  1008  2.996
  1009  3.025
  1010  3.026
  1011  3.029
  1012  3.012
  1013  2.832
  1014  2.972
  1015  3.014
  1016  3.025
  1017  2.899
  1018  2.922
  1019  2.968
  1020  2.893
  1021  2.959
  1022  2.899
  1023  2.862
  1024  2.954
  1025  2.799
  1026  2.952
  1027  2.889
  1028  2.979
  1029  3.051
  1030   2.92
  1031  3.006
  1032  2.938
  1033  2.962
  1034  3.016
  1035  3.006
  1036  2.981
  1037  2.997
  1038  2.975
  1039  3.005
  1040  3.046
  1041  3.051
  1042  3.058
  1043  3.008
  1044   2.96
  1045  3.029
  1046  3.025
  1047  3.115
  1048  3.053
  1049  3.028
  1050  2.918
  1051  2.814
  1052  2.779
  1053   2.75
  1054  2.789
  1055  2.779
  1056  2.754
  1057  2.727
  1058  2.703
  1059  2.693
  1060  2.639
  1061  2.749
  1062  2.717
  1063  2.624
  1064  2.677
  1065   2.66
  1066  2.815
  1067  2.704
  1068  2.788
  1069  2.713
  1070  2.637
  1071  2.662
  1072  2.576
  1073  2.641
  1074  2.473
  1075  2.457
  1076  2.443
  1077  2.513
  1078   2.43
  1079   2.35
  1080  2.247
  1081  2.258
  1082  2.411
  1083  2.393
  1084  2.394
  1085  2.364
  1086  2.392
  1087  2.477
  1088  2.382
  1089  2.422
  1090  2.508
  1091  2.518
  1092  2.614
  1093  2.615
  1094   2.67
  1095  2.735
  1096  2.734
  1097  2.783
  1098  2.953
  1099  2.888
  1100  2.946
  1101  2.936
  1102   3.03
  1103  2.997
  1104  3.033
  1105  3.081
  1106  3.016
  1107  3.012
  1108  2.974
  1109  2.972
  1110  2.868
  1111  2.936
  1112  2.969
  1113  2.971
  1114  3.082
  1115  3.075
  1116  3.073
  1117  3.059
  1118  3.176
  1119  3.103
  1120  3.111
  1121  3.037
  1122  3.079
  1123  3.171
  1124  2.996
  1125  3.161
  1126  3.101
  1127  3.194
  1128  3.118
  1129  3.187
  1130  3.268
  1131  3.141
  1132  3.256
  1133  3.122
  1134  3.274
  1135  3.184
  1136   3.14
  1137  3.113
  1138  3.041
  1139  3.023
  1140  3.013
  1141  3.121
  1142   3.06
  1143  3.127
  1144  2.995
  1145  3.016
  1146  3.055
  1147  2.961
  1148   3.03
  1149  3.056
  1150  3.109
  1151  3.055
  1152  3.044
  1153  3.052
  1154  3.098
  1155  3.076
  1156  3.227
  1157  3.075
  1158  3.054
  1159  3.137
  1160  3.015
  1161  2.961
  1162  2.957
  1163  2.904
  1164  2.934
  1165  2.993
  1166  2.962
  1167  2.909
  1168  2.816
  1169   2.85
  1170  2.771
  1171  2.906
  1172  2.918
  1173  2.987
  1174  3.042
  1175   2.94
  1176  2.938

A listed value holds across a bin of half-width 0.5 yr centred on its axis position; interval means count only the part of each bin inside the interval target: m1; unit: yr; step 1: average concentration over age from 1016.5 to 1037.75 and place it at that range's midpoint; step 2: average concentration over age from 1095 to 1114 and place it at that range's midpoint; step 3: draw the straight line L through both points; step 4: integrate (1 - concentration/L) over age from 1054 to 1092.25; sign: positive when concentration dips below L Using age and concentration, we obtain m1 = 5.0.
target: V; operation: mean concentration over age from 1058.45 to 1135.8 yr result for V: 2.81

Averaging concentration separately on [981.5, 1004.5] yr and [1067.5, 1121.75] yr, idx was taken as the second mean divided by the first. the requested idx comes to 0.9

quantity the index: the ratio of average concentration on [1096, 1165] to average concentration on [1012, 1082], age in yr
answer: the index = 1.1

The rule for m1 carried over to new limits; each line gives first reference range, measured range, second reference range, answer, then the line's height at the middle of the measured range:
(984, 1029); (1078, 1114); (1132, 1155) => 4.1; 3.06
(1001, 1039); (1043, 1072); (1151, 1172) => 1.8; 2.98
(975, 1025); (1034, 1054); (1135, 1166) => 0.6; 3.06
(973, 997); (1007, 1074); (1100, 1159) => 5.2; 3.12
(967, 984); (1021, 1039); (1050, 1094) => -0.8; 2.83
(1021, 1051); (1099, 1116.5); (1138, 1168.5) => 0.1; 3.01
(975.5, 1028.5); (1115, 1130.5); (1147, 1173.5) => -0.6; 3.01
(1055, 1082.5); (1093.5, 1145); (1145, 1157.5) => -2.8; 2.89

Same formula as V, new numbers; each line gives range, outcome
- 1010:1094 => 2.77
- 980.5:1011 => 3.11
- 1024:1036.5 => 2.96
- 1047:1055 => 2.88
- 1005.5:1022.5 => 2.98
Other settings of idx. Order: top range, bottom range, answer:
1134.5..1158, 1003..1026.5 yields 1.03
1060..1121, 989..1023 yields 0.90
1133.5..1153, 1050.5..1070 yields 1.13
